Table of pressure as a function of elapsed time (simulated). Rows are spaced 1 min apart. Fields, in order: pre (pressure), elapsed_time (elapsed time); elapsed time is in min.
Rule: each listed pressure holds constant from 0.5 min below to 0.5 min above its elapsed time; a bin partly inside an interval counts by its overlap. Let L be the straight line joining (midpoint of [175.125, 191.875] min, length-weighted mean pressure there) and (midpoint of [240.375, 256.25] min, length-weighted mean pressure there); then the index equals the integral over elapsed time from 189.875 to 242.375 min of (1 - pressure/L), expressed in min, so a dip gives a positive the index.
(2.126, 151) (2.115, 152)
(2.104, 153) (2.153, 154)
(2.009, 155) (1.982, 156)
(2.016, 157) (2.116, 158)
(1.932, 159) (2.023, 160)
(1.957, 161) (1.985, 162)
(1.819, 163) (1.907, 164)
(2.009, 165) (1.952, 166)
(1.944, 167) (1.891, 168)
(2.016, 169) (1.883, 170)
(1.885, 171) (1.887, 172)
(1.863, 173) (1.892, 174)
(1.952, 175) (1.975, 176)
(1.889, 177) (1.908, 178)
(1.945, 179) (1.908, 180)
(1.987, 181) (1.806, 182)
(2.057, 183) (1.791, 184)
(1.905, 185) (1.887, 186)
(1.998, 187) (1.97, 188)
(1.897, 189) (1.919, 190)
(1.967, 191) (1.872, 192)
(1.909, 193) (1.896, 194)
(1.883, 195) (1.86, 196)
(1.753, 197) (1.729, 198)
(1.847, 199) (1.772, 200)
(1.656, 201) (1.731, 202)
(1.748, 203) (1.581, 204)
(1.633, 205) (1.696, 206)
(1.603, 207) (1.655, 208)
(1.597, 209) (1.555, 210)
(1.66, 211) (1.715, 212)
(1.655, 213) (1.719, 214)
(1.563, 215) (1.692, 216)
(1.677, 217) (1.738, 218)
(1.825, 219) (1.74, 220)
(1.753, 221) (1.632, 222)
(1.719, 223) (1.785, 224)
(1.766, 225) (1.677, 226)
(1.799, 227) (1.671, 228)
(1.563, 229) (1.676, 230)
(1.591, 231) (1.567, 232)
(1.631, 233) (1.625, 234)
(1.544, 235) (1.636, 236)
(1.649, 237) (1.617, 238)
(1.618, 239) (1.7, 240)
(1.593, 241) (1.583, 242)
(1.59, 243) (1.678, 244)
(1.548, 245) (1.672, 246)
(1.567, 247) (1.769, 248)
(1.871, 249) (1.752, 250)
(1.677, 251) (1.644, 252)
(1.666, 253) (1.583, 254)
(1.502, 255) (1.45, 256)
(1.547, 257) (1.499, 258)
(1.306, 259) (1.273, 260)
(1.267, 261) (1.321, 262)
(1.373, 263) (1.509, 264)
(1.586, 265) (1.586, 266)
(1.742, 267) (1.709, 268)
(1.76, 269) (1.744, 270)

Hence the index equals 2.3 min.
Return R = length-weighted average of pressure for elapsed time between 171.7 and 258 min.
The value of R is 1.73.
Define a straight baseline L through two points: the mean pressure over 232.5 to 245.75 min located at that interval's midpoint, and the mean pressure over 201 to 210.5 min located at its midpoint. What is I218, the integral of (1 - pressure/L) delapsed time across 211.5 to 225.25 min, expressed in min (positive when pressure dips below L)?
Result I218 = -0.7 min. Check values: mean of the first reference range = 1.64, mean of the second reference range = 1.62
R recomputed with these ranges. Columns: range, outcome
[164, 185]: 1.92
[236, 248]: 1.63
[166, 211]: 1.84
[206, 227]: 1.69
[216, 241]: 1.67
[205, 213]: 1.64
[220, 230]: 1.71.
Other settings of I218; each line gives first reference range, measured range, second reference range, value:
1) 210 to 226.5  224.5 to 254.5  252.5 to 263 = -1.8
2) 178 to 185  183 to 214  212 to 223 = 0.6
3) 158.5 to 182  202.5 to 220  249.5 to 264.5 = 0.5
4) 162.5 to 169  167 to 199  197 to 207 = -1.4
